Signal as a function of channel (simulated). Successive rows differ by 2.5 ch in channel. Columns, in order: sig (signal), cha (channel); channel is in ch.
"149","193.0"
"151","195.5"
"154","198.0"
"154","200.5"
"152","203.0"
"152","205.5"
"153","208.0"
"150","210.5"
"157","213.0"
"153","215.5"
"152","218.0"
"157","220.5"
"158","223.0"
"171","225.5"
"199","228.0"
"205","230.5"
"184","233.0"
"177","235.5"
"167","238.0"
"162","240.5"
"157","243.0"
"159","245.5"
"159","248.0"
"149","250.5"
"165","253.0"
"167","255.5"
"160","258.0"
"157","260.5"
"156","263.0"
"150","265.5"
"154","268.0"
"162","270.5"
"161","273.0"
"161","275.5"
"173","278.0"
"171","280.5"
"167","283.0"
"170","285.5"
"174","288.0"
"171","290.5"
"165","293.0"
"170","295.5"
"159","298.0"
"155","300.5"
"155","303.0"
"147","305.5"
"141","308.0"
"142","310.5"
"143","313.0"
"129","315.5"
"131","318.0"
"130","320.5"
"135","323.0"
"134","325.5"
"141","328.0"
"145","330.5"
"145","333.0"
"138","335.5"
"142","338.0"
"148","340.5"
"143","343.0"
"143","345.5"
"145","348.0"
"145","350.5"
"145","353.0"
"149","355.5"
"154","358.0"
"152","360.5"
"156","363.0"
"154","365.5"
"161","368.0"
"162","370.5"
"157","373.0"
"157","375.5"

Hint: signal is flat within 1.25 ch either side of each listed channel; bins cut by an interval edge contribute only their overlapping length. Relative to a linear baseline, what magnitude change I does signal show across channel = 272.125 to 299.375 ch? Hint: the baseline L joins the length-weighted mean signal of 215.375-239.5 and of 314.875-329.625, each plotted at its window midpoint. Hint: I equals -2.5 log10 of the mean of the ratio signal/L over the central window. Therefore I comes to -0.13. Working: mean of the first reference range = 173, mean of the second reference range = 134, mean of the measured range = 167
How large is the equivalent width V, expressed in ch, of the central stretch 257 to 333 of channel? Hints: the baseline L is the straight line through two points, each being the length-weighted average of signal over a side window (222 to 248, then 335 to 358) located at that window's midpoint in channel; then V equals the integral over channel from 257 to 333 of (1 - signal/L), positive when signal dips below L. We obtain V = 2.28 ch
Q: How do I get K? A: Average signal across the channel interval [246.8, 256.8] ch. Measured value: 160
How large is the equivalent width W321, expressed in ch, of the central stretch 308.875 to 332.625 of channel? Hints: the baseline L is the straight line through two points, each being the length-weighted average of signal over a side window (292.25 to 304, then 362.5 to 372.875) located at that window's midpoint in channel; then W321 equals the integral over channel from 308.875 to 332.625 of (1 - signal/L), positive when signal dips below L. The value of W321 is 3.4 ch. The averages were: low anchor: 161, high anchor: 158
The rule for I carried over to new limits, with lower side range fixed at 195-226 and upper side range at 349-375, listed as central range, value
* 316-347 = 0.11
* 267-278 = -0.05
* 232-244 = -0.10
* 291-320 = 0.04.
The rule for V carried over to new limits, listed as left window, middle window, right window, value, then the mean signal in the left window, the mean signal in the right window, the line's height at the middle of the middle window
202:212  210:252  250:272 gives -3.1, 152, 158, 155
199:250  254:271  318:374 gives 0.0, 164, 146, 158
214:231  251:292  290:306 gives 0.0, 169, 160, 163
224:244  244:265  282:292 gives 2.0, 178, 170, 175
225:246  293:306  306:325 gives -1.3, 176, 136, 144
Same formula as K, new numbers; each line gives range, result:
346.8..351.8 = 145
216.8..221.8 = 155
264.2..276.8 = 158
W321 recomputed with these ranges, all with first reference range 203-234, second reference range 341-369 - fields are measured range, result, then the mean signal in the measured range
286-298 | -0.9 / 169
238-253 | 0.3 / 159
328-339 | 0.7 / 142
